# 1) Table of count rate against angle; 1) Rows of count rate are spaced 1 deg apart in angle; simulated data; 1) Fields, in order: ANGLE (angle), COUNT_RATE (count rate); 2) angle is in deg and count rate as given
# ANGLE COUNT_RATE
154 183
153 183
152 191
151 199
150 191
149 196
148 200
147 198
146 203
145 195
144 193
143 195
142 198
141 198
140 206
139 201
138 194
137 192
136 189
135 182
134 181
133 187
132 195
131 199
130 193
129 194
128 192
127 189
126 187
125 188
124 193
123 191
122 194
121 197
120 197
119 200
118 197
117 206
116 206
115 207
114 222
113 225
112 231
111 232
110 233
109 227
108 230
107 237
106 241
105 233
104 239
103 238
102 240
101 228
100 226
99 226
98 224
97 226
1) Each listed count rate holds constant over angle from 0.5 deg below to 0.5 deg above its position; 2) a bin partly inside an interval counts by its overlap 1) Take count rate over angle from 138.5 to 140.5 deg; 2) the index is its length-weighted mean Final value 204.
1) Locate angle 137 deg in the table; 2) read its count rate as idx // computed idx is 192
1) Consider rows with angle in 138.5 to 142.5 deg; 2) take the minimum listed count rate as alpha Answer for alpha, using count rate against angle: 198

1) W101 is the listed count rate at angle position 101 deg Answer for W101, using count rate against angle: 228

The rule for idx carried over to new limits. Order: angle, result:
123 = 191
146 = 203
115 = 207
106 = 241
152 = 191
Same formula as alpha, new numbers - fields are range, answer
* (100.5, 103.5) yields 228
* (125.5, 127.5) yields 187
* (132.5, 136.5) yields 181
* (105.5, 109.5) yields 227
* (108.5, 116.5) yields 206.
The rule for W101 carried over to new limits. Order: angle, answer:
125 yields 188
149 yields 196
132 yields 195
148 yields 200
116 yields 206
